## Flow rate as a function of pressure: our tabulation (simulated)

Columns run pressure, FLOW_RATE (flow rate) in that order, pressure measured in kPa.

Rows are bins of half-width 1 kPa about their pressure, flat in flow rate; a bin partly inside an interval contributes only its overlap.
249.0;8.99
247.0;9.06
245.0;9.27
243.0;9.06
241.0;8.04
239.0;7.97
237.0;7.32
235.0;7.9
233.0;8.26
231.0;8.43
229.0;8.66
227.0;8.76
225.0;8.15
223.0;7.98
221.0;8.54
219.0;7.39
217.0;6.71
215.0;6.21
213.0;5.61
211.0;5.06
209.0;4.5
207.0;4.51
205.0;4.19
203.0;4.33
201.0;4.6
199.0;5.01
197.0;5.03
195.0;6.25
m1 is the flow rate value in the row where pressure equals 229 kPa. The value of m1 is 8.66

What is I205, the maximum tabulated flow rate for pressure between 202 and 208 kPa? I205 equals 4.51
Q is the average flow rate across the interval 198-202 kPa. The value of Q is 4.8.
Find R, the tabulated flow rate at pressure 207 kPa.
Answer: 4.51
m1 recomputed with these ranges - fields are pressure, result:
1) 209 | 4.5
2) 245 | 9.27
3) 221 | 8.54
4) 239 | 7.97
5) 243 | 9.06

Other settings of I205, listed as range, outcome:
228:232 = 8.66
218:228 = 8.76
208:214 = 5.61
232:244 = 9.06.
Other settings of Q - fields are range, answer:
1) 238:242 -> 8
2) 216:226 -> 7.75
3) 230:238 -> 7.98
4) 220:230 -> 8.42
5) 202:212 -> 4.52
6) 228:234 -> 8.45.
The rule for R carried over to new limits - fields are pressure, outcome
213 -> 5.61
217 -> 6.71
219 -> 7.39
